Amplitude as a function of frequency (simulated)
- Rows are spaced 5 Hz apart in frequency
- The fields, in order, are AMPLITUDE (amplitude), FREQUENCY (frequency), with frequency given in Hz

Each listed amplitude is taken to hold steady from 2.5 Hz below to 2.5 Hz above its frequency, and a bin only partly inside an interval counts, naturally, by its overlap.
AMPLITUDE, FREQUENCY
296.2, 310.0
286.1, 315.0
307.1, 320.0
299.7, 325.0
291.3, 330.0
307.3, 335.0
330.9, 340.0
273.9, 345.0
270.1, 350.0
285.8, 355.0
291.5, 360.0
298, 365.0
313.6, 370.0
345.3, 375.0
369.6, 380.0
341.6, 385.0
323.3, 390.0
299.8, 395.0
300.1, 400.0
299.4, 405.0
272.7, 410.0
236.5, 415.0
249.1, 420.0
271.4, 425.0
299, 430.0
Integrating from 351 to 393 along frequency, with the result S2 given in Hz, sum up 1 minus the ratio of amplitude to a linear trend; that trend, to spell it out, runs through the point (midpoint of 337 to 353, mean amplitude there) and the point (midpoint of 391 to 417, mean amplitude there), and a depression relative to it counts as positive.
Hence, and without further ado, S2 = -4.42 Hz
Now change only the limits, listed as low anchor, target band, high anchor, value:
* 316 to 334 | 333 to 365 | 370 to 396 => 2.1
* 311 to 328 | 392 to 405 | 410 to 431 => -1.5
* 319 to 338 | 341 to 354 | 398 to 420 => 0.6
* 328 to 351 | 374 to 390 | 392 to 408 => -2.7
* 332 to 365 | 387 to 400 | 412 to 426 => -2.2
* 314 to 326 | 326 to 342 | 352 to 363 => -0.7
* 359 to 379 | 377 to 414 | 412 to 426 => -3.8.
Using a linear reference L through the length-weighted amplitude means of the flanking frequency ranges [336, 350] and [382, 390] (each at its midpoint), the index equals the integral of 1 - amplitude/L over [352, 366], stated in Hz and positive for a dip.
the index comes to 1.0 Hz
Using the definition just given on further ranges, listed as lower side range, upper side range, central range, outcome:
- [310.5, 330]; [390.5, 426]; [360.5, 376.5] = -1.5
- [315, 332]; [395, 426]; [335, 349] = -0.3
